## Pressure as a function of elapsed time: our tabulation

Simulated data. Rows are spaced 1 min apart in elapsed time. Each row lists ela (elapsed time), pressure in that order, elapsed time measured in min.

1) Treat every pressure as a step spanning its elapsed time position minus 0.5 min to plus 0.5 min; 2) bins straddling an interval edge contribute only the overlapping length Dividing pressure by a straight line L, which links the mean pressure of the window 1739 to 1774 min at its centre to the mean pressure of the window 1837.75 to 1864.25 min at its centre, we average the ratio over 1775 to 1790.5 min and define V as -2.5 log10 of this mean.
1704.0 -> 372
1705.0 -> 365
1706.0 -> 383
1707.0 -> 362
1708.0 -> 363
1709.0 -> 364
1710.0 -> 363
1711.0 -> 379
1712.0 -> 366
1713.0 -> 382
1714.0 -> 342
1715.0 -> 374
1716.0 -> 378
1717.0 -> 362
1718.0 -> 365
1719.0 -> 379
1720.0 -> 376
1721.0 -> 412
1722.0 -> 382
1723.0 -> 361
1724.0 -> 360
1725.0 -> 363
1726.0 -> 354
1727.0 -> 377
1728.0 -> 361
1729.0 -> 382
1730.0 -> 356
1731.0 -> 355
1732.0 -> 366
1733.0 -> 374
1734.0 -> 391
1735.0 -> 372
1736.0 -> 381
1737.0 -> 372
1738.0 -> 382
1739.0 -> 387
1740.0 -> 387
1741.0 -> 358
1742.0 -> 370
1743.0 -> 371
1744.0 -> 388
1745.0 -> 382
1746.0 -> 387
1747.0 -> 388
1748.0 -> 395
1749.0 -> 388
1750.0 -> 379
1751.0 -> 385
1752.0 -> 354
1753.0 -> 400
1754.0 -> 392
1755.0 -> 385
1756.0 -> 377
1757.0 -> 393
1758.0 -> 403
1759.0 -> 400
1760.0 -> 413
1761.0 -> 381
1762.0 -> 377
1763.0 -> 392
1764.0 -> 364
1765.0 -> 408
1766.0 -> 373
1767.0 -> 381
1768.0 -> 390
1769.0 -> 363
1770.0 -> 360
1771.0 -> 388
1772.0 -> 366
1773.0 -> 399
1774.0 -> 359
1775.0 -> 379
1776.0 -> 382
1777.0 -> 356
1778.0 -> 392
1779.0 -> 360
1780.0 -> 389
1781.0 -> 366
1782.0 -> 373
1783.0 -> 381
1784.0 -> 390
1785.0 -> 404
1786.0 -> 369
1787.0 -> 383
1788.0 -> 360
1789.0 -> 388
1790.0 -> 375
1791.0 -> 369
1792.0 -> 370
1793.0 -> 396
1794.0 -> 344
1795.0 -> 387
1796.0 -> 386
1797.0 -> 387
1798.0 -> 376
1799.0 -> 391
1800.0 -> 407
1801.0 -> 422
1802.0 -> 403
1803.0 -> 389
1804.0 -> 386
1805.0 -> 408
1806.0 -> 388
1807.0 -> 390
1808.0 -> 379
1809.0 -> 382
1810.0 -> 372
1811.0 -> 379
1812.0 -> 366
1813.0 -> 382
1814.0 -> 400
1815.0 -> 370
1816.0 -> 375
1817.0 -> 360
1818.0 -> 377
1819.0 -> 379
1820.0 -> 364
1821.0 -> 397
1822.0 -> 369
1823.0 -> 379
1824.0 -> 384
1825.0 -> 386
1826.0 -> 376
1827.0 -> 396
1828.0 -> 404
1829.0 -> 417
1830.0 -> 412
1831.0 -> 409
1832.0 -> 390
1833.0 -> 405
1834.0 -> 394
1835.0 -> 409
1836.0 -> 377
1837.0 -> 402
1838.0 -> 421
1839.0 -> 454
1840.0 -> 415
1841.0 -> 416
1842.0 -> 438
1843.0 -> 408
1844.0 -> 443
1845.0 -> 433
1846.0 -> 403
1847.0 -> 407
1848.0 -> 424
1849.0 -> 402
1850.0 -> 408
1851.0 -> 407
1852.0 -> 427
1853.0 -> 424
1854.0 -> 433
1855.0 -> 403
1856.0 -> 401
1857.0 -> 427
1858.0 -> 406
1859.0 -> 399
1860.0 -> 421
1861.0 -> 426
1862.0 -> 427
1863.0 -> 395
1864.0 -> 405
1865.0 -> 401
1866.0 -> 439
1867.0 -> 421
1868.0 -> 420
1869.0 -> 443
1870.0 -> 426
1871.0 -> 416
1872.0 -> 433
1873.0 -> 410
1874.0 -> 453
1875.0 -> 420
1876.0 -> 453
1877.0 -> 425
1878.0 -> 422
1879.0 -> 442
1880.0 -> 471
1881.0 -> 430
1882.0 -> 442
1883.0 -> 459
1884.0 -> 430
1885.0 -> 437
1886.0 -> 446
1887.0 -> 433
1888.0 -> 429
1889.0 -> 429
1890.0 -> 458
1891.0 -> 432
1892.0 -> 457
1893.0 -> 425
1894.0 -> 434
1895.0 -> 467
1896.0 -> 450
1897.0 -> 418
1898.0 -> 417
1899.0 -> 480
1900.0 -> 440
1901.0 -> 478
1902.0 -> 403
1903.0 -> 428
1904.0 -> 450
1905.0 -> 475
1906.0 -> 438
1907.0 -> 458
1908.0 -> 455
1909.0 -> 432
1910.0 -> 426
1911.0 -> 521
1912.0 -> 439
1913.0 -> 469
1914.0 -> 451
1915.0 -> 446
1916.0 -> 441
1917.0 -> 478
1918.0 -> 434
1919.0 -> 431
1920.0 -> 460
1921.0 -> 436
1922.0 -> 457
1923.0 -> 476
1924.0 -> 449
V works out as 0.04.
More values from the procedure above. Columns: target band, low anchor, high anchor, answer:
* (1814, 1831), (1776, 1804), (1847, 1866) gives 0.03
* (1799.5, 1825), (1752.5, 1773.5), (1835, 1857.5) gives 0.05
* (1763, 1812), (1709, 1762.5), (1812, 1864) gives 0.03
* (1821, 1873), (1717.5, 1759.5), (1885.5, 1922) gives 0.03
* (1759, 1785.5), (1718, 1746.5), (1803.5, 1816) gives 0.00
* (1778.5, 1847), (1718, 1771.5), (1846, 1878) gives 0.03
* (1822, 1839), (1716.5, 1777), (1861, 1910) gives 0.04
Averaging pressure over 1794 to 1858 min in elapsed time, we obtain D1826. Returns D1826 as 398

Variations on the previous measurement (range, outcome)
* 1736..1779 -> 382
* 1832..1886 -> 422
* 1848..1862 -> 415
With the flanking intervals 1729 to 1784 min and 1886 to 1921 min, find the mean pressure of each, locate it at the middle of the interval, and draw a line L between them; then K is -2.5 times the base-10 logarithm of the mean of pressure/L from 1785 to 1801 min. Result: 0.04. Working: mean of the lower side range 380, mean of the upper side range 446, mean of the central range 381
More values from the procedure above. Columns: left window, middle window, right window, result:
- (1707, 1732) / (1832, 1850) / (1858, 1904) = 0.01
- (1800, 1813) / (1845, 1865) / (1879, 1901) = 0.02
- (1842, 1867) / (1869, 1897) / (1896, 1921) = -0.01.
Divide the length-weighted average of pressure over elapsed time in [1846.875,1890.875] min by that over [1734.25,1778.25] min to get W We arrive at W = 1.12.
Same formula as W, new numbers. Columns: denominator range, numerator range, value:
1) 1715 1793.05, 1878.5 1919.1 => 1.18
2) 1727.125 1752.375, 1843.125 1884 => 1.12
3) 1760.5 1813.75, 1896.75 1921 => 1.18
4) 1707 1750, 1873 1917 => 1.19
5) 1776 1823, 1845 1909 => 1.13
